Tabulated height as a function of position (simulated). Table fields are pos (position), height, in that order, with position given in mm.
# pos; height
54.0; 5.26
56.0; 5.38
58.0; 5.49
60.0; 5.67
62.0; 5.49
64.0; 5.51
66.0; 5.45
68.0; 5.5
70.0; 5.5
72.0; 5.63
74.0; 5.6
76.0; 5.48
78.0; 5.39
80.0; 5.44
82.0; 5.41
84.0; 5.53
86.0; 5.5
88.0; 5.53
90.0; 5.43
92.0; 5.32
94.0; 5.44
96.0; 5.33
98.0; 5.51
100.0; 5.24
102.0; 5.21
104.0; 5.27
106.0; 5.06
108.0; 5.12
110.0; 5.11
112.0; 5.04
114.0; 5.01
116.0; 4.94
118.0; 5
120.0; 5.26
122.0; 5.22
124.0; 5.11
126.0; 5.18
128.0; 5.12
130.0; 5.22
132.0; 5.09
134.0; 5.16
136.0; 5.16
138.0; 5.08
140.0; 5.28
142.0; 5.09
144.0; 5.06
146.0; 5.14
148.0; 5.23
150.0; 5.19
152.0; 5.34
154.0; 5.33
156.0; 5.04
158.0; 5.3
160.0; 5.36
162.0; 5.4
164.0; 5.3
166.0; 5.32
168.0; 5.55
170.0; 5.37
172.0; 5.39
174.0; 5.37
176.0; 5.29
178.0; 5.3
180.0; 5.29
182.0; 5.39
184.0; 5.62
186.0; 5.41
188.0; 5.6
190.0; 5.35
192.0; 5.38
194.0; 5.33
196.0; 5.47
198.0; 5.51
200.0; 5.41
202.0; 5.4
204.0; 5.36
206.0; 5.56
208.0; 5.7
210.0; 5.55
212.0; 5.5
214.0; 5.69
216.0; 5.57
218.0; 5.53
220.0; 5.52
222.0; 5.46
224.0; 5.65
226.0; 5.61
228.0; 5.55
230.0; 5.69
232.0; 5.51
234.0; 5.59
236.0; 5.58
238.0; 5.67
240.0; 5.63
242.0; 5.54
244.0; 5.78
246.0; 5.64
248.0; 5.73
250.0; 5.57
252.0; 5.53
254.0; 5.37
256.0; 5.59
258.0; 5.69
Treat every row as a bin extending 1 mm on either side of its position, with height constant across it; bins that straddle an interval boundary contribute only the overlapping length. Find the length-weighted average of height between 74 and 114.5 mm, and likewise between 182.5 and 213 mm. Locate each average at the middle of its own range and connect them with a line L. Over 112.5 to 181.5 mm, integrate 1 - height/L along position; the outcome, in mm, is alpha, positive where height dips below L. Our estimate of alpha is 2.3 mm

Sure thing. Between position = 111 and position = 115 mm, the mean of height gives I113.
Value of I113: 5.03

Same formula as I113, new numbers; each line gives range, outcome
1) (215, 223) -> 5.52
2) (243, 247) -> 5.71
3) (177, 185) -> 5.4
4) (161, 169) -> 5.39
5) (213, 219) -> 5.6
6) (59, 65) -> 5.56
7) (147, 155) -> 5.27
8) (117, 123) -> 5.16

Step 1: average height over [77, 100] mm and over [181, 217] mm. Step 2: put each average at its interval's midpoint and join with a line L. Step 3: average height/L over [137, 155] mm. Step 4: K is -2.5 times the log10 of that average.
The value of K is 0.05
